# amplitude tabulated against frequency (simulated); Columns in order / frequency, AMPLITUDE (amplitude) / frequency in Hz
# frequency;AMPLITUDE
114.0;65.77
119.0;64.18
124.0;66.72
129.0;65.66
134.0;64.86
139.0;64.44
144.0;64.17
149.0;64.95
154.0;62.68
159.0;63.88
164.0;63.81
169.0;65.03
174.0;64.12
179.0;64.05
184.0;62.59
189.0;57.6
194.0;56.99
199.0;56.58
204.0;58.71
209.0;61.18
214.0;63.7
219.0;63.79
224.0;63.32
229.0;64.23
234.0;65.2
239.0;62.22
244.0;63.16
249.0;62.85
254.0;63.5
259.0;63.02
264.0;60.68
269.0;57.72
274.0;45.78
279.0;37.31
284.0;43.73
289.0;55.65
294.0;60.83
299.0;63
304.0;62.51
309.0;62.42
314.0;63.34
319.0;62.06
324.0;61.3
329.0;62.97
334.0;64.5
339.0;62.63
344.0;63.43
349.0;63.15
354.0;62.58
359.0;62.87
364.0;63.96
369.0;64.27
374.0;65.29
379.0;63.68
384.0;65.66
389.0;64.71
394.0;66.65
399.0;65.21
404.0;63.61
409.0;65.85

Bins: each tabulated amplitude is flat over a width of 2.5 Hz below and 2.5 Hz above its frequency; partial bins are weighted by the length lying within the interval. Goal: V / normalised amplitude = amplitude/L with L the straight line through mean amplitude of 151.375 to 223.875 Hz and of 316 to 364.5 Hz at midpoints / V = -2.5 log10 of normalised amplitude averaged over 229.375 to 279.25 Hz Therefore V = 0.05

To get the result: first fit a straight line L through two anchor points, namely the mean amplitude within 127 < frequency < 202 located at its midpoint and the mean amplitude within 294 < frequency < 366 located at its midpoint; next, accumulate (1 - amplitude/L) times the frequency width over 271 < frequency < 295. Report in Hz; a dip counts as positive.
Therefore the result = 5.62 Hz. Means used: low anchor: 62.7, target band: 48.1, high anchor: 62.8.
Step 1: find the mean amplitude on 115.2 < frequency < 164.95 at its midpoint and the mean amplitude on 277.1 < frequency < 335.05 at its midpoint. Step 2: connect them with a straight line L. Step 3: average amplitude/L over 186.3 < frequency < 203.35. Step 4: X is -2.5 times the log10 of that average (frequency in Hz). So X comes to 0.09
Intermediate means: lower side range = 64.6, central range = 57.3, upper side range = 58.4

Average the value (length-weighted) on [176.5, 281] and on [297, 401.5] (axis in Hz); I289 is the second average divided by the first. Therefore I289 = 1.06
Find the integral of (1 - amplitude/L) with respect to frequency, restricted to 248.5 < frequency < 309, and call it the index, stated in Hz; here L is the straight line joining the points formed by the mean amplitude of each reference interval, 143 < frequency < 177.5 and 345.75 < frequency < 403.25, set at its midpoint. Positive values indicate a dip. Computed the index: 7.35 Hz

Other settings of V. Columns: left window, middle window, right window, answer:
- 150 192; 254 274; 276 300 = -0.102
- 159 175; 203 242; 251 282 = -0.073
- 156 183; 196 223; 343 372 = 0.053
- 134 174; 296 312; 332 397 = 0.026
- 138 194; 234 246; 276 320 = -0.068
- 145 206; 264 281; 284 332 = 0.232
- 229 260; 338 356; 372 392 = 0.026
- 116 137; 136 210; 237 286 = 0.001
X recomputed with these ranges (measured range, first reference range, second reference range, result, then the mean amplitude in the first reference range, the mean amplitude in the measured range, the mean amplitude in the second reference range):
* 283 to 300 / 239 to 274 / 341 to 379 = 0.10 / 60.7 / 56.2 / 63.6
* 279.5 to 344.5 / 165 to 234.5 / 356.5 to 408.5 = 0.07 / 61.9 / 59.8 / 64.6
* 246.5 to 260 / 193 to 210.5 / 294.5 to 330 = -0.05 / 58.3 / 63.1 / 62.4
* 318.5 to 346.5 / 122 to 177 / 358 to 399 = 0.03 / 64.6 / 62.9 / 64.7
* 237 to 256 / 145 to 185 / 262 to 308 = -0.10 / 63.9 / 62.9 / 54.3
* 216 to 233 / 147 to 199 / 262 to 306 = -0.10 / 62.3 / 63.9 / 54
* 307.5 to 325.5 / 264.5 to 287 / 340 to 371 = -0.12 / 47.6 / 62.3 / 63.3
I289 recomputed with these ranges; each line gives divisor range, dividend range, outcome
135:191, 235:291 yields 0.89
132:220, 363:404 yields 1.04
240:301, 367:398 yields 1.15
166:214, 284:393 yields 1.03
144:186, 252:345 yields 0.92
